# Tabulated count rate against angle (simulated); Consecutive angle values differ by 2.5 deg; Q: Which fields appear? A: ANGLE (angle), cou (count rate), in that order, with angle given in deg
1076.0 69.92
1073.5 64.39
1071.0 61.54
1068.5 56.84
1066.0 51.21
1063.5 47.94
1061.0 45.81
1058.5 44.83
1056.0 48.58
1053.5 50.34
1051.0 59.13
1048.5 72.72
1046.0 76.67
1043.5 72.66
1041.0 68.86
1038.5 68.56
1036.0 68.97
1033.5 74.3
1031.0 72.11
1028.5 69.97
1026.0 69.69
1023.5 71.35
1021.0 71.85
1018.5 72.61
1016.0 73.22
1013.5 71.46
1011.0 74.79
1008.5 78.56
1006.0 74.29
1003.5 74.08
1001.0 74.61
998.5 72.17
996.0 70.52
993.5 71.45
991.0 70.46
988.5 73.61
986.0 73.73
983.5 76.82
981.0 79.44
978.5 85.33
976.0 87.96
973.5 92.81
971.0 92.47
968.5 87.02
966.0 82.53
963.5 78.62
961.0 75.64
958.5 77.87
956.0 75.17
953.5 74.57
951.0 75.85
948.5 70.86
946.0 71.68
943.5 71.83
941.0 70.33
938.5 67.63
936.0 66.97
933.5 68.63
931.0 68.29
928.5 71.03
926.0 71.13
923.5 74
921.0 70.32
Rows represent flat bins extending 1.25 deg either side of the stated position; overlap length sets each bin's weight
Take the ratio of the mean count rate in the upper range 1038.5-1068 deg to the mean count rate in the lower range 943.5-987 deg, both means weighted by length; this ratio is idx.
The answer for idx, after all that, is 0.73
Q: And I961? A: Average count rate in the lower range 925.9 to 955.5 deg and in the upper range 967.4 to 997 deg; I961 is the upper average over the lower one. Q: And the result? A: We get 1.13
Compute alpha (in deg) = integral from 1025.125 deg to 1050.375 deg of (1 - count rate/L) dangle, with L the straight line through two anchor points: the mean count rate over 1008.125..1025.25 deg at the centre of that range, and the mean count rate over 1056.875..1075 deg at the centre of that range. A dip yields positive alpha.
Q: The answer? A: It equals -2.6 deg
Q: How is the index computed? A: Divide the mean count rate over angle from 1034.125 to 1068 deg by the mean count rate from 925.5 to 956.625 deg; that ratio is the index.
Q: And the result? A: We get 0.8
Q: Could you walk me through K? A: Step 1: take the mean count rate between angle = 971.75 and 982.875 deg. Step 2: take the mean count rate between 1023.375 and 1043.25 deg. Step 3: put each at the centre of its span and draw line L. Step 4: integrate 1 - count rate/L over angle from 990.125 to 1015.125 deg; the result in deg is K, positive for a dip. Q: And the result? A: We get 1.8 deg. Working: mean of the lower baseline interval 86.1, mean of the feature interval 73.3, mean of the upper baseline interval 70.5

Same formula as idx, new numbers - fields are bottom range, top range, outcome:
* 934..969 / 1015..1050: 0.96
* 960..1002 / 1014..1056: 0.87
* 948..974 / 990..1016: 0.91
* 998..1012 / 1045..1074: 0.75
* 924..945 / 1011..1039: 1.03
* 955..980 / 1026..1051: 0.85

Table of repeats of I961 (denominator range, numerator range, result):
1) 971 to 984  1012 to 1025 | 0.84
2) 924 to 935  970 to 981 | 1.26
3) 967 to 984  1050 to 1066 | 0.57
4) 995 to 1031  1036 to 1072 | 0.81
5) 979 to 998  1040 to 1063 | 0.80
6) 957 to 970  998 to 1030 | 0.91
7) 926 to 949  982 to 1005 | 1.05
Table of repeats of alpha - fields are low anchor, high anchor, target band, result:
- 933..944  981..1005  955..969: -1.6 deg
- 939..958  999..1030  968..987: -3.0 deg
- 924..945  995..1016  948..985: -4.9 deg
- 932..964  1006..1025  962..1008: -3.6 deg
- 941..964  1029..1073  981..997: -0.9 deg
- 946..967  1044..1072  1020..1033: -1.8 deg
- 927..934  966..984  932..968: 1.5 deg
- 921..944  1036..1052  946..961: -1.0 deg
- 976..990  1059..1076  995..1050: -4.0 deg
